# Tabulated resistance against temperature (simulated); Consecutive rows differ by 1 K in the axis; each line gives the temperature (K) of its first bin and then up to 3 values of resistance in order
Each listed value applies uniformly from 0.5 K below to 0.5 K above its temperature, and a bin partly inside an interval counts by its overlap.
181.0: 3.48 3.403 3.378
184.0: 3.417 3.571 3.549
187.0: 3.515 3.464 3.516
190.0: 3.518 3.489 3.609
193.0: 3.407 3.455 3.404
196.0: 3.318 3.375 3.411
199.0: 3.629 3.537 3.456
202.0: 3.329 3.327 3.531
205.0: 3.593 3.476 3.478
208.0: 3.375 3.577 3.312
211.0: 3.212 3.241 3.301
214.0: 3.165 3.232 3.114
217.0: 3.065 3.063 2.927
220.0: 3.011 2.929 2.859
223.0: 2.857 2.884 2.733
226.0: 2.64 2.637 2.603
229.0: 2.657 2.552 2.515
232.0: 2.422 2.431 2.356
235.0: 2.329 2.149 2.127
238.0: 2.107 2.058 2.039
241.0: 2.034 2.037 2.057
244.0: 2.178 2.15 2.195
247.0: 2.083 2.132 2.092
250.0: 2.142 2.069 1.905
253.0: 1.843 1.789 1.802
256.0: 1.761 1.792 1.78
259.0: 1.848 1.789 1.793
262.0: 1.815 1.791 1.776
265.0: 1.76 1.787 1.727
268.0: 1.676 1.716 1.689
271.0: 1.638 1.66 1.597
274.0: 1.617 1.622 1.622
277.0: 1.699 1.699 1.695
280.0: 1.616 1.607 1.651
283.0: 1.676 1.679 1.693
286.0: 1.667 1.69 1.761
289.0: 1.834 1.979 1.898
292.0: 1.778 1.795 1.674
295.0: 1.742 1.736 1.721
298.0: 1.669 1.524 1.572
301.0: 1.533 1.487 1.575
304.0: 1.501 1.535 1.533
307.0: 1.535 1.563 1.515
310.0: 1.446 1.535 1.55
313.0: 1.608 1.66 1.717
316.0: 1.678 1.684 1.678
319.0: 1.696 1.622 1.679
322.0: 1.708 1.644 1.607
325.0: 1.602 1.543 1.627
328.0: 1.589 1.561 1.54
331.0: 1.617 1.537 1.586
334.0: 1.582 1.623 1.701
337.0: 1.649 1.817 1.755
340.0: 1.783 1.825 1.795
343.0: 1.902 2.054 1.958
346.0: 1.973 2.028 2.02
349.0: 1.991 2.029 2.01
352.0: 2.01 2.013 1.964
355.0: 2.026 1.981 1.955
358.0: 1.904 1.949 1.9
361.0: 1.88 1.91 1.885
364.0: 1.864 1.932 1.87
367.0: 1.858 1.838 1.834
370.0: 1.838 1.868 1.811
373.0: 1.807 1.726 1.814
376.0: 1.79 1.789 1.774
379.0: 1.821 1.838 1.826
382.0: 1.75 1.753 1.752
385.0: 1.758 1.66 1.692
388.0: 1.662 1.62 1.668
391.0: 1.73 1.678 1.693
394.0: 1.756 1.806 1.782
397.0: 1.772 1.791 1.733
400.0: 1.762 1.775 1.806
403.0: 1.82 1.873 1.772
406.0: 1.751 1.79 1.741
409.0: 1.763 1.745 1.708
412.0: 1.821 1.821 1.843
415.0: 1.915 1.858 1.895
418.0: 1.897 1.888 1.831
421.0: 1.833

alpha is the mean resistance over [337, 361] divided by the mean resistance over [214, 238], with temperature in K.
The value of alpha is 0.72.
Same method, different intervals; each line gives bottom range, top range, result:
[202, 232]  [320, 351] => 0.57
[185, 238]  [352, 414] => 0.58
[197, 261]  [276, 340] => 0.63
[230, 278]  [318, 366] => 0.93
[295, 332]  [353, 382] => 1.17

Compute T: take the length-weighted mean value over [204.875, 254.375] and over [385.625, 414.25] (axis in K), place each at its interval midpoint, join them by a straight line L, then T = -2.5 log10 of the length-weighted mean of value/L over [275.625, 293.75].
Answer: 0.33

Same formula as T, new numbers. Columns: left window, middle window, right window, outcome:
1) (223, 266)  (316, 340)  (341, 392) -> 0.186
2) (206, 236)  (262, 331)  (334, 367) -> 0.364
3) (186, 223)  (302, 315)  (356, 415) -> 0.497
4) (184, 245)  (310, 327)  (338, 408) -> 0.340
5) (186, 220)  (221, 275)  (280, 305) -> 0.211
